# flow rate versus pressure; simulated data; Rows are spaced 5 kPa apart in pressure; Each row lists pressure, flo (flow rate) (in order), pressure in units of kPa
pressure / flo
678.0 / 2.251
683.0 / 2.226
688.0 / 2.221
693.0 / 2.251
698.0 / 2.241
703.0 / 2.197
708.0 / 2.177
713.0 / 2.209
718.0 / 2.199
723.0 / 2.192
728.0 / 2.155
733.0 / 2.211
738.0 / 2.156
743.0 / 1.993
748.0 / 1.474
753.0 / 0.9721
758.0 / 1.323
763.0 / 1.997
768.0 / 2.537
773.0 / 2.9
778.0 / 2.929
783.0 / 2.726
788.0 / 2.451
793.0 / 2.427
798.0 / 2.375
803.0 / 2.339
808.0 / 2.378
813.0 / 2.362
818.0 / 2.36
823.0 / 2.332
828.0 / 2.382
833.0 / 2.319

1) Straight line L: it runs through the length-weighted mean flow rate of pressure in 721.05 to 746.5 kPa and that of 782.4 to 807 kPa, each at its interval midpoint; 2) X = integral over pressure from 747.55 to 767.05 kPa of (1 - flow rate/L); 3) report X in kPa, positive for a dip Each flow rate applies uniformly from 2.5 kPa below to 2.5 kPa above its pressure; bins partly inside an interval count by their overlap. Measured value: 6.3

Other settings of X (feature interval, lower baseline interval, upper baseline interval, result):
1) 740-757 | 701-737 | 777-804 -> 6.14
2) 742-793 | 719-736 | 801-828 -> 2.74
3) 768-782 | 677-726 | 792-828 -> -3.08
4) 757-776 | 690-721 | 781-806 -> 0.86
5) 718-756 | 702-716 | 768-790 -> 7.92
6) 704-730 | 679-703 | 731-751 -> -1.44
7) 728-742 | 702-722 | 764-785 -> 1.34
